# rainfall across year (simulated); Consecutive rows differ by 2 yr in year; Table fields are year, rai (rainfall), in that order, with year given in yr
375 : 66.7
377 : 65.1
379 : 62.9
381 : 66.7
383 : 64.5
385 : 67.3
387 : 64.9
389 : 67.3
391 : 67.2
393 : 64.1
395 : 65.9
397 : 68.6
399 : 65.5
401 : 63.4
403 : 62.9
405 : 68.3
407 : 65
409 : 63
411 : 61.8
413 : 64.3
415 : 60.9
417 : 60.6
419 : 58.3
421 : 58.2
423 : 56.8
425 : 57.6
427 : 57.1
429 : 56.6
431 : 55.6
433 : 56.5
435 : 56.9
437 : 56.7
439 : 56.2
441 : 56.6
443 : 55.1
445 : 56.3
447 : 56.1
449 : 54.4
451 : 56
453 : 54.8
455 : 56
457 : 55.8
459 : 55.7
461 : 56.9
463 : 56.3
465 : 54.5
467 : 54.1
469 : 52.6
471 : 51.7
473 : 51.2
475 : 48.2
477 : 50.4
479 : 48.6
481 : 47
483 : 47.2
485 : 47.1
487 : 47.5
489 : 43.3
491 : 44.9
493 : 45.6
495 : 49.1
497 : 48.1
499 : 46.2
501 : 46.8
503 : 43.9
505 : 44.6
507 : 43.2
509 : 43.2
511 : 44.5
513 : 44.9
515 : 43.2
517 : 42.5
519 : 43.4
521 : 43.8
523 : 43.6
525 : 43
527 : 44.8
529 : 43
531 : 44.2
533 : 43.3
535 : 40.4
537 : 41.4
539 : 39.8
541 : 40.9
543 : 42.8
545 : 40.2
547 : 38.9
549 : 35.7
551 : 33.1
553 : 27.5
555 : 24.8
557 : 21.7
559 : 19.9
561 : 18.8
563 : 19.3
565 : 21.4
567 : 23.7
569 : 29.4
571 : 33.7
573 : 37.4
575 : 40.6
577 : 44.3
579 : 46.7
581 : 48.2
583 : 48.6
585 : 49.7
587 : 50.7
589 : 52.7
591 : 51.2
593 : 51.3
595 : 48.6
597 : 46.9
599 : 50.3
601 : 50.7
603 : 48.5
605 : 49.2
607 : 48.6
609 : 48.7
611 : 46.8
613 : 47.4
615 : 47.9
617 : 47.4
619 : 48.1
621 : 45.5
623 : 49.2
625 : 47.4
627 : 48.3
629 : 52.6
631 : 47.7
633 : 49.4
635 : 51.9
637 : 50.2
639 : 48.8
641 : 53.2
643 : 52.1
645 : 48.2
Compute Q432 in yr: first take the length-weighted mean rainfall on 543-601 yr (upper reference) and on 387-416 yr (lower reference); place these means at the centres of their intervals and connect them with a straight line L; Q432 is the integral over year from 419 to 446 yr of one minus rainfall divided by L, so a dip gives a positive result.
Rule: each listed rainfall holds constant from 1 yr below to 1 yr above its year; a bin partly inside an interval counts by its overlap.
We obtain 1.5 yr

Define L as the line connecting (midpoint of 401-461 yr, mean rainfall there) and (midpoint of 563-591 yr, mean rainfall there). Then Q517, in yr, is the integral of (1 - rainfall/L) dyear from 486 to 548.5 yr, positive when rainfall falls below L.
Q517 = 5.2 yr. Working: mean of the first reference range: 58.3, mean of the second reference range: 40.2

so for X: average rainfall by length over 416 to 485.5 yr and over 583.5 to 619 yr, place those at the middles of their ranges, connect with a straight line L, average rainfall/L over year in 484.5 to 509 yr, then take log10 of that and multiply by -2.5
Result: 0.16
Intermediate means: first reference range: 54.6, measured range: 45.7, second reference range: 49.2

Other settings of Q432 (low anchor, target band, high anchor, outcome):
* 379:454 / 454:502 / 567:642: 5.3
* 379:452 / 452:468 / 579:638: 0.7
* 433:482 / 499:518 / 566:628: 2.6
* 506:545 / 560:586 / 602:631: 5.8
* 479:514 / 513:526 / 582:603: 1.0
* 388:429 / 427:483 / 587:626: 4.9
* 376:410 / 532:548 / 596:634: 3.9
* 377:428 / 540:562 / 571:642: 8.9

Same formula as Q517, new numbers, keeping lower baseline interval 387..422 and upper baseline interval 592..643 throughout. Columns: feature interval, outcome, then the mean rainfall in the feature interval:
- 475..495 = 3.86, 47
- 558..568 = 6.10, 20.6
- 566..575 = 3.47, 32.1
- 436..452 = 1.36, 55.9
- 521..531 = 2.12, 43.7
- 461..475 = 1.46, 53.3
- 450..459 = 0.71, 55.7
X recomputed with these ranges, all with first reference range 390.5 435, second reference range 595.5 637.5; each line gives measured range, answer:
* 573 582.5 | 0.15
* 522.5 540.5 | 0.26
